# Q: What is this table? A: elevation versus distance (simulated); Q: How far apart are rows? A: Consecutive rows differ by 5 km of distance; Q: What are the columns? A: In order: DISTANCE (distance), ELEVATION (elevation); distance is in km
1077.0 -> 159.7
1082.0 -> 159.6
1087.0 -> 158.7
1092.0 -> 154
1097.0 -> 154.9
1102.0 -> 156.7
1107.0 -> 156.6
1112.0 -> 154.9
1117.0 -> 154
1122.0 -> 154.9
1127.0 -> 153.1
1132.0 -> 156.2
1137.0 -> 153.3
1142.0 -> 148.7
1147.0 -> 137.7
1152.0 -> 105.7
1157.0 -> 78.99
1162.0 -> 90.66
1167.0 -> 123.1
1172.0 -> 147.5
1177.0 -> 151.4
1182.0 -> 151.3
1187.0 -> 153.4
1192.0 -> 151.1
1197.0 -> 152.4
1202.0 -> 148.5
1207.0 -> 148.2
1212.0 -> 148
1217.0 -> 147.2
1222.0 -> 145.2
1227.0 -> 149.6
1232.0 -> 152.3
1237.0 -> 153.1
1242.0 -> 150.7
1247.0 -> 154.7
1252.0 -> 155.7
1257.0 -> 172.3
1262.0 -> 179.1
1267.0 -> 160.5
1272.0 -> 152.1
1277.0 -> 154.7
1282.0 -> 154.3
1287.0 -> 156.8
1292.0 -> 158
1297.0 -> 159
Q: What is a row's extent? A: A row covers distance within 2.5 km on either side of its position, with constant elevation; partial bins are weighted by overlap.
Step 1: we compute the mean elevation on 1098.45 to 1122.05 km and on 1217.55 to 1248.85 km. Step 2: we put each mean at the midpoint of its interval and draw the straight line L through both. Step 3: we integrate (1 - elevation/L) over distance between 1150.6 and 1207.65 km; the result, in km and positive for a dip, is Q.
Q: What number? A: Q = 7.1 km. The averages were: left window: 155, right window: 151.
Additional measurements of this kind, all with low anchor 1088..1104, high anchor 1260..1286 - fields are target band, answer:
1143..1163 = 6.3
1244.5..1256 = 0.1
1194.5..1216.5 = 1.2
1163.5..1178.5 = 2.0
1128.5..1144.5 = 0.4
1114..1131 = 0.2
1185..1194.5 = 0.3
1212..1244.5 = 1.8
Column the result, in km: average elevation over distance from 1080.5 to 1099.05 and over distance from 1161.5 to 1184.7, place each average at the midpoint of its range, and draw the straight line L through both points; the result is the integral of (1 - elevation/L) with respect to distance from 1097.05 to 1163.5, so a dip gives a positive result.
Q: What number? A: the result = 3.41 km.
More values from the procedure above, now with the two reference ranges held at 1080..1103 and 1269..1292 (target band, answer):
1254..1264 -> -1.2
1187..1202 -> 0.4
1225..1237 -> 0.3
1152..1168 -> 6.1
